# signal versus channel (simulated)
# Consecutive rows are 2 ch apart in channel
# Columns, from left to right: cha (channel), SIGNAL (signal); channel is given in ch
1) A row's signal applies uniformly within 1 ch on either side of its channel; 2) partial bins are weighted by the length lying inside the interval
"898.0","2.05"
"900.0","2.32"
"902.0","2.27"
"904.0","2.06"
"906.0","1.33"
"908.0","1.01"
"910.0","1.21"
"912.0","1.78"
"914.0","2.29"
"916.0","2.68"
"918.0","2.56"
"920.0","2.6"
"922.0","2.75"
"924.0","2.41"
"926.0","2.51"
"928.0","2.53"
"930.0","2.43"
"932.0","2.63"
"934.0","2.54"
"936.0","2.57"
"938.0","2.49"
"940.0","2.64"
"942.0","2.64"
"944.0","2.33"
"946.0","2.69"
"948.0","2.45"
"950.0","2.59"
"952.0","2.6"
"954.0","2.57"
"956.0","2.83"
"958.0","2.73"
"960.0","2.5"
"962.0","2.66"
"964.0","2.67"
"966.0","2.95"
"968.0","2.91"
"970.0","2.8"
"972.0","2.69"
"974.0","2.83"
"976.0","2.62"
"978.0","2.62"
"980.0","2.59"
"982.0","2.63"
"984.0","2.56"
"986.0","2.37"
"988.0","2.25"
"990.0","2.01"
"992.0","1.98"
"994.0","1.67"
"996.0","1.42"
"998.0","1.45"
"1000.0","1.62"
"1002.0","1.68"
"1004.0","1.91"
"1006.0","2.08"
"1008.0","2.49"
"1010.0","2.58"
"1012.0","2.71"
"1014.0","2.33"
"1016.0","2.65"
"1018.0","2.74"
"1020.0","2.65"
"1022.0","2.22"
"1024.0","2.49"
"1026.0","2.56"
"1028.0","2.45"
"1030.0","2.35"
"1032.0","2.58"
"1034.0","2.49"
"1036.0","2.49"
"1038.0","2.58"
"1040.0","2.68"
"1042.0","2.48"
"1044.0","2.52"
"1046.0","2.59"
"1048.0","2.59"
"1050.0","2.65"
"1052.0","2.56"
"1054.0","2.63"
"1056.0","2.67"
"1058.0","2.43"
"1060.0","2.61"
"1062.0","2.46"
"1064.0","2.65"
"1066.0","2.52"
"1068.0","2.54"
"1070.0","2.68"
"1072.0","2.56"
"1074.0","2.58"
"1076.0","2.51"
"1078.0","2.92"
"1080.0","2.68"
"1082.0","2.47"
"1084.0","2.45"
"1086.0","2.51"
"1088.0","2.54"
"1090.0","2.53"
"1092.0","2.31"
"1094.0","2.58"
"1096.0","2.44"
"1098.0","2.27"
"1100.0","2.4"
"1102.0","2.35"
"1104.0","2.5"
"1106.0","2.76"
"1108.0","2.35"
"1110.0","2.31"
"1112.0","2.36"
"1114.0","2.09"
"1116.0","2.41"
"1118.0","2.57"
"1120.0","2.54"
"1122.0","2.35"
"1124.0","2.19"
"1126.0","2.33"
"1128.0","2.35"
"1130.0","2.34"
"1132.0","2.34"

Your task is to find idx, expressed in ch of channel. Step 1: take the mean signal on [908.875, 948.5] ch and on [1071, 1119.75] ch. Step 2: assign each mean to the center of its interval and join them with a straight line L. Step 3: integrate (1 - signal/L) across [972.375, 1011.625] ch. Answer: 4.10 ch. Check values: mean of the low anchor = 2.43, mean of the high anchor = 2.48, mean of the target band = 2.19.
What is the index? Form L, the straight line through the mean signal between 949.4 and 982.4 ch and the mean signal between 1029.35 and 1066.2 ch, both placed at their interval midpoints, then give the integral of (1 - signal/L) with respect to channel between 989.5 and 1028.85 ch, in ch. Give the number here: 6.5 ch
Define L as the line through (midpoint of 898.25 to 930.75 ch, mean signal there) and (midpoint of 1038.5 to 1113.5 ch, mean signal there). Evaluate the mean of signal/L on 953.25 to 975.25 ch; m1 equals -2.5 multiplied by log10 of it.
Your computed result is -0.20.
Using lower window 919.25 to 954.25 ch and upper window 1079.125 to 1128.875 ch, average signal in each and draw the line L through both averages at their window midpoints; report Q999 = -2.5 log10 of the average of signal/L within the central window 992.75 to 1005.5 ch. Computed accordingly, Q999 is 0.454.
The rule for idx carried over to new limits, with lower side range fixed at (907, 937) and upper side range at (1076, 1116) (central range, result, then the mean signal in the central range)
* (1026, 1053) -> -1.4 ch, 2.54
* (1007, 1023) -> -1.1 ch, 2.55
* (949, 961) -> -1.6 ch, 2.64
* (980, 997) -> 1.6 ch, 2.14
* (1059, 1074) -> -0.9 ch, 2.57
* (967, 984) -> -2.5 ch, 2.7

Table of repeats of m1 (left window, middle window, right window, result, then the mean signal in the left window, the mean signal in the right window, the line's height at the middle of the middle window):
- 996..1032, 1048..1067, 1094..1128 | -0.11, 2.28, 2.39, 2.33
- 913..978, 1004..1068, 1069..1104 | 0.01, 2.62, 2.52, 2.55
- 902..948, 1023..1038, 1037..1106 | -0.01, 2.31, 2.55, 2.48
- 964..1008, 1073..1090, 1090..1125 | -0.09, 2.28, 2.4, 2.38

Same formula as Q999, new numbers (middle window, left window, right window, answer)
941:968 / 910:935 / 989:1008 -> -0.221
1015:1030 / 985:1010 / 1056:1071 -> -0.163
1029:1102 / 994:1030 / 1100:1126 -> -0.101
